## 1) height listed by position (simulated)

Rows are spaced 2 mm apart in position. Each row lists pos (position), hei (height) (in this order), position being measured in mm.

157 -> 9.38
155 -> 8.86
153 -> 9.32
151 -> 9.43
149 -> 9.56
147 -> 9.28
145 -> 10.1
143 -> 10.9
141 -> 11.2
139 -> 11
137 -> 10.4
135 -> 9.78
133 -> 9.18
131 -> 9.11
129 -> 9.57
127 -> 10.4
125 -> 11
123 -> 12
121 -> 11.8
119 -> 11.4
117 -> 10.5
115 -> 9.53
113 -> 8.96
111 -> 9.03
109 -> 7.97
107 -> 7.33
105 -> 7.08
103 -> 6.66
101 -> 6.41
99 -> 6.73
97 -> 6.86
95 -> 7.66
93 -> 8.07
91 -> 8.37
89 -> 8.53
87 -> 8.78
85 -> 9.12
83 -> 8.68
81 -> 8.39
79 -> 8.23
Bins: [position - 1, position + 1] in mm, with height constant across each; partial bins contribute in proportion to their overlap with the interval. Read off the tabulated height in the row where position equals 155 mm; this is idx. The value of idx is 8.86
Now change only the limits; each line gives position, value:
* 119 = 11.4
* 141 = 11.2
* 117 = 10.5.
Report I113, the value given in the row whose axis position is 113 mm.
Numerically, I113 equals 8.96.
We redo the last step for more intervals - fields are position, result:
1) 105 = 7.08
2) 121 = 11.8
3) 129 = 9.57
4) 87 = 8.78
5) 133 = 9.18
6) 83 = 8.68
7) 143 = 10.9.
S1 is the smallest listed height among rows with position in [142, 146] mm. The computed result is 10.1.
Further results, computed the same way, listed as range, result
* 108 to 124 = 7.97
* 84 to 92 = 8.37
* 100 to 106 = 6.41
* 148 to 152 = 9.43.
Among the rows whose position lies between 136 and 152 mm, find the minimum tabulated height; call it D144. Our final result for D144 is 9.28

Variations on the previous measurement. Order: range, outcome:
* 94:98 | 6.86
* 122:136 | 9.11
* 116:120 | 10.5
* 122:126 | 11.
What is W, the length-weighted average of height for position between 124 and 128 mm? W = 10.7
